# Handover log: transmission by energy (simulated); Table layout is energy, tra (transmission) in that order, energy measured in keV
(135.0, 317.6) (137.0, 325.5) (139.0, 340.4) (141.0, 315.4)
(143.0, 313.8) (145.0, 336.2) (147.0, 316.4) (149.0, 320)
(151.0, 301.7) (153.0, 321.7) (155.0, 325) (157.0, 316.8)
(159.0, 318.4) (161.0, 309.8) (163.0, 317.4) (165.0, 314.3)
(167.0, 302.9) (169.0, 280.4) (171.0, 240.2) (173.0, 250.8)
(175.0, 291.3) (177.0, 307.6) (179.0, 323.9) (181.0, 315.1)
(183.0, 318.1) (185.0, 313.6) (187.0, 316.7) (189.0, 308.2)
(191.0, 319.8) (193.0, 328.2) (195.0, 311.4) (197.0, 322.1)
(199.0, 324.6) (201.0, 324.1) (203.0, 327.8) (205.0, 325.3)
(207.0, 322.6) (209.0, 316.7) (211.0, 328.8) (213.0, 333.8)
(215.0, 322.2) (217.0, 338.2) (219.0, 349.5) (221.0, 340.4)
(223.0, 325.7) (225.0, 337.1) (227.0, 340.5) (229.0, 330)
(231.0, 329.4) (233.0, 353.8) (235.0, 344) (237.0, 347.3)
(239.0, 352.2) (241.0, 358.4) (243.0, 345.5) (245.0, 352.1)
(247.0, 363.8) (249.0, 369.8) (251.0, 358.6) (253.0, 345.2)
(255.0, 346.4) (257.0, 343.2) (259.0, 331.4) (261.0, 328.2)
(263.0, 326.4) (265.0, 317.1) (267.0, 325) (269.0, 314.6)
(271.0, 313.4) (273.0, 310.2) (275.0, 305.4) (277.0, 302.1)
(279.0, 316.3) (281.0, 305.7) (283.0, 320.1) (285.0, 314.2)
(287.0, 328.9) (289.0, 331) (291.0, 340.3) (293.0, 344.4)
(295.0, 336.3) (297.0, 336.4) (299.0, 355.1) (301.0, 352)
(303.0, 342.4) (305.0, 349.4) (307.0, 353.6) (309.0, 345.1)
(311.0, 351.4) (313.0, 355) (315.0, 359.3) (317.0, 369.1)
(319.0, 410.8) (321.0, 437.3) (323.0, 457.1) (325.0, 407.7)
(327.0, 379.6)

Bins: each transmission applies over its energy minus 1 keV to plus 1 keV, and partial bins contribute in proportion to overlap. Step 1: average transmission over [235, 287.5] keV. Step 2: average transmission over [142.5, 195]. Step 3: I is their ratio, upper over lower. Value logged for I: 1.08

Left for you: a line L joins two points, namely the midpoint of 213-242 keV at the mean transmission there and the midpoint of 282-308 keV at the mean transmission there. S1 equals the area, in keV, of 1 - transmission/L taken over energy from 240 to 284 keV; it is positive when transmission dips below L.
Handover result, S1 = 1.0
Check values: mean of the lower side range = 340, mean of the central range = 332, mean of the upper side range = 339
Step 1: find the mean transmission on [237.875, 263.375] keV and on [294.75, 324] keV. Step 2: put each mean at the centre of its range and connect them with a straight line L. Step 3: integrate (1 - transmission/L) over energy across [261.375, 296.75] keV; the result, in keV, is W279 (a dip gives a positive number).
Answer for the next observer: 3.6 keV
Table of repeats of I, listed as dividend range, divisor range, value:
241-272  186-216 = 1.05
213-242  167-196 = 1.13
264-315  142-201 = 1.07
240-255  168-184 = 1.22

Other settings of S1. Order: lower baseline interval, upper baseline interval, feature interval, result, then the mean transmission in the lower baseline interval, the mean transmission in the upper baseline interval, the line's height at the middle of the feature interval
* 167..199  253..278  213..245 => -2.7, 304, 323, 314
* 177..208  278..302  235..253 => -1.6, 320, 332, 326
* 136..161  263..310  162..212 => 2.0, 320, 329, 323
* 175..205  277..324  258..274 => 1.0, 318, 352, 341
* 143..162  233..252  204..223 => 0.7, 318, 355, 343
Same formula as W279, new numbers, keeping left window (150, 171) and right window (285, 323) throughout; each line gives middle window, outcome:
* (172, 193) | 0.5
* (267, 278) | 1.1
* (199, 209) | 0.0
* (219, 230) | -0.2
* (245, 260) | -0.5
